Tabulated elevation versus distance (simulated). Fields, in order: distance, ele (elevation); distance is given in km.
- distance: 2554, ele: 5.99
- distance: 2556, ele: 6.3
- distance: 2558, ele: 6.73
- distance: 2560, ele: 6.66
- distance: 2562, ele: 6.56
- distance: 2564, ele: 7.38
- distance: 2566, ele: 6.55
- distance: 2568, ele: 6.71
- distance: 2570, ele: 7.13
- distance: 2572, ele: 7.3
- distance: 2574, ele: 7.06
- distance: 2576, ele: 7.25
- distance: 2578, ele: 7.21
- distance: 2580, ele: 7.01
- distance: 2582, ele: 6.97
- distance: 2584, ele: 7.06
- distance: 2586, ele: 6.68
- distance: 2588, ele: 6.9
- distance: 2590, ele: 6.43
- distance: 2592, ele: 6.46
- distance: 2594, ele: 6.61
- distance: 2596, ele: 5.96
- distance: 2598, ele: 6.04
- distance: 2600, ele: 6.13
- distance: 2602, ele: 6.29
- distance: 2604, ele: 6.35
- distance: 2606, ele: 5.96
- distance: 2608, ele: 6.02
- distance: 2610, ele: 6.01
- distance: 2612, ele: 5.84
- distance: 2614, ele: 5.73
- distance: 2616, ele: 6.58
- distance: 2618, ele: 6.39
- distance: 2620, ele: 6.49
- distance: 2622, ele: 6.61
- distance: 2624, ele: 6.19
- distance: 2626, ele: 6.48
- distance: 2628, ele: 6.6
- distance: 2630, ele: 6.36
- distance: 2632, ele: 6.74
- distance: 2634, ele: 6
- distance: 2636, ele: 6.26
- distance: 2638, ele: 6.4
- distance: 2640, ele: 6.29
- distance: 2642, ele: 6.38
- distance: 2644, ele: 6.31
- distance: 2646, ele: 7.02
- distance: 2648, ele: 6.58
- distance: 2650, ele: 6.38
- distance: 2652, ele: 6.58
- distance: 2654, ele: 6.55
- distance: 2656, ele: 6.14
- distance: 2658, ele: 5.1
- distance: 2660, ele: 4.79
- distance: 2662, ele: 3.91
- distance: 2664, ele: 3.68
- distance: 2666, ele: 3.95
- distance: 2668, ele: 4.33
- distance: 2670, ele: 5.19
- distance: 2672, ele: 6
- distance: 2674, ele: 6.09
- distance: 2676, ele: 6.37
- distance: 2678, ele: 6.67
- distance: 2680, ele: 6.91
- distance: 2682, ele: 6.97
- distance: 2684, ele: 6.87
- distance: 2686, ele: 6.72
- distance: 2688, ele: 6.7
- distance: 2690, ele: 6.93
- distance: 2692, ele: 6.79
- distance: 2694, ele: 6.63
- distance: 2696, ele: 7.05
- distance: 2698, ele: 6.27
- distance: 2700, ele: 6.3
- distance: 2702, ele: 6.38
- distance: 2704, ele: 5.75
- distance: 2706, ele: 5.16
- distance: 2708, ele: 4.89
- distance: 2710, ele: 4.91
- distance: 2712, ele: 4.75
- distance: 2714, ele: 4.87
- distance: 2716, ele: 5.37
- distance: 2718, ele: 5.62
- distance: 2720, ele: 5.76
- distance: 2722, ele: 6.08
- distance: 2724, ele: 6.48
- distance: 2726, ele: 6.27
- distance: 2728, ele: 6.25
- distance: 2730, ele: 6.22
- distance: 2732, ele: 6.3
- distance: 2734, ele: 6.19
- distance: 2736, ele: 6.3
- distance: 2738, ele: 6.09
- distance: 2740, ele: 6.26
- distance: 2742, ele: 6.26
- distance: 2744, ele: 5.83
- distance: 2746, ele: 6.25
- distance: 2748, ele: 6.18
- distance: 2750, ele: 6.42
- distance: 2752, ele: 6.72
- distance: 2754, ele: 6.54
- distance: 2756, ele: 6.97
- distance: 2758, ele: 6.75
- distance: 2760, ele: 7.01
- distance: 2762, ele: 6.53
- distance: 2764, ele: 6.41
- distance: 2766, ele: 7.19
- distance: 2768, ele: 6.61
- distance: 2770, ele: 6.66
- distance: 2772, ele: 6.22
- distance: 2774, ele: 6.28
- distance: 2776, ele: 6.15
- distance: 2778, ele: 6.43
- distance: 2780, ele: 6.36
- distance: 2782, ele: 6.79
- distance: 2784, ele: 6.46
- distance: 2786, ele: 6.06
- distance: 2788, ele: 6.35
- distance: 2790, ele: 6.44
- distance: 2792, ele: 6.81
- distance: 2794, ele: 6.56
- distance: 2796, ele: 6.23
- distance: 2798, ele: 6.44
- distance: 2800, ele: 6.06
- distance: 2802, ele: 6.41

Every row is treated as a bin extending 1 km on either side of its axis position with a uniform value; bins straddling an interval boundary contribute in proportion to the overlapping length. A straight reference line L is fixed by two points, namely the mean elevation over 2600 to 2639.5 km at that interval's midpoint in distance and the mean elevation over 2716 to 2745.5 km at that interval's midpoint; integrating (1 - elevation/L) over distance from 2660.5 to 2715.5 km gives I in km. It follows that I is 3.3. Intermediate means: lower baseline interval 6.28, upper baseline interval 6.11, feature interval 5.8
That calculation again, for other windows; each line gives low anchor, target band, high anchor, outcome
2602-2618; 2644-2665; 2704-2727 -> 0.52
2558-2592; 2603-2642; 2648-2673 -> -1.92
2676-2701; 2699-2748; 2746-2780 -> 5.73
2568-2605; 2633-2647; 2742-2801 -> 0.55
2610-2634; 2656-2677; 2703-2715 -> 2.49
